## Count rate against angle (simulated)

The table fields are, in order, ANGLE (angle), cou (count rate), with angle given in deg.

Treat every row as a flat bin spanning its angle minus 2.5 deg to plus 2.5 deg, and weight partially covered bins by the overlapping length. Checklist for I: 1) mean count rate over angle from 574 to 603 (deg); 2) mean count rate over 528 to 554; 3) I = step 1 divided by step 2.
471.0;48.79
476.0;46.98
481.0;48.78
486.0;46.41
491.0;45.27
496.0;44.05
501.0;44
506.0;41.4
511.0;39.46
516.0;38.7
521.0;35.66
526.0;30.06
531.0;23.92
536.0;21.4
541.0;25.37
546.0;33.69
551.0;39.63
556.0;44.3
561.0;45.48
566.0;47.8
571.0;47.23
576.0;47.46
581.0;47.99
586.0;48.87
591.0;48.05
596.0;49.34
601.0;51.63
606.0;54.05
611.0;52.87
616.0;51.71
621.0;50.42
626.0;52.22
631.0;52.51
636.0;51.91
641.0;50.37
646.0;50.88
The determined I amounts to 1.68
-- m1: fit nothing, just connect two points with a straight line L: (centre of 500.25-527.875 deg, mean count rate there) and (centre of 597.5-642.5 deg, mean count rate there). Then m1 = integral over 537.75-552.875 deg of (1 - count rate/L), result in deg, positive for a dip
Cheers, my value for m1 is 3.65 deg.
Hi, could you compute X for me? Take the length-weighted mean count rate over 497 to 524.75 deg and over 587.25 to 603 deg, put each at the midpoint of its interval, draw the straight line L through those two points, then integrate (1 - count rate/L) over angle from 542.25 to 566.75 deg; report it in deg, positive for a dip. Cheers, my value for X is 2.16 deg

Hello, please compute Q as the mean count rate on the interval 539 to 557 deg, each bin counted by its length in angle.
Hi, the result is 35.3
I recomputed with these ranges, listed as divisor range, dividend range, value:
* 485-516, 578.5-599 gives 1.13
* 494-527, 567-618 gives 1.27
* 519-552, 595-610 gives 1.77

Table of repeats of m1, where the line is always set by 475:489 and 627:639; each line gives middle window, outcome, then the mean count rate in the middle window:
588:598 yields 0.4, 48.7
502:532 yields 7.8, 35.9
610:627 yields 0.0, 51.7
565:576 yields 0.6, 47.5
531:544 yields 6.7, 23.9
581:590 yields 0.4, 48.5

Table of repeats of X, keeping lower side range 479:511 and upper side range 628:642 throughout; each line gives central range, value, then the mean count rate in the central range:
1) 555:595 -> 1.1 deg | 47.3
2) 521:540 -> 8.1 deg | 26.5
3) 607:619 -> -0.4 deg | 52.4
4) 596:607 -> -0.4 deg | 51.9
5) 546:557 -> 1.8 deg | 39.8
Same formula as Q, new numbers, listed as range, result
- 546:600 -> 46.2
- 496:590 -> 39.3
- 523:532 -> 28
